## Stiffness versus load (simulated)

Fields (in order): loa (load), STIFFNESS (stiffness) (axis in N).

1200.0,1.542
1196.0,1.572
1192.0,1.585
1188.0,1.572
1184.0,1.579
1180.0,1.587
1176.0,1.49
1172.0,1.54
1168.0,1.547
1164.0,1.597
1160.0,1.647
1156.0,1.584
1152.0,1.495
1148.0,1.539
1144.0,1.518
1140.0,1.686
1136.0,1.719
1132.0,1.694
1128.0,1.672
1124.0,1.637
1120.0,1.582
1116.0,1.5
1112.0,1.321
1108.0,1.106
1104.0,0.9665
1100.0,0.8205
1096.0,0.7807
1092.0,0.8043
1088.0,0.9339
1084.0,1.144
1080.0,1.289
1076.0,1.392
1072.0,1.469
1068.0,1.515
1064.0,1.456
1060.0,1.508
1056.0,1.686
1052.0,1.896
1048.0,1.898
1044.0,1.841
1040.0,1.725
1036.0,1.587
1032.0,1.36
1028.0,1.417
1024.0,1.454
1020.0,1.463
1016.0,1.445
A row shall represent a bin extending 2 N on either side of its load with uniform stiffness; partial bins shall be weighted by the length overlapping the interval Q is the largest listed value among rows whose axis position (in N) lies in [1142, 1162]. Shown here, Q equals 1.647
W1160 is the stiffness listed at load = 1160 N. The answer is 1.647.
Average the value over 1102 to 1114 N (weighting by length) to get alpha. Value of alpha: 1.13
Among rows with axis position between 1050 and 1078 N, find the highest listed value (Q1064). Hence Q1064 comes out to 1.896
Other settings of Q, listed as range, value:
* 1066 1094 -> 1.515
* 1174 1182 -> 1.587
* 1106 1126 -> 1.637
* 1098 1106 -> 0.9665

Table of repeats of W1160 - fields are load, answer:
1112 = 1.321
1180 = 1.587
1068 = 1.515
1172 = 1.54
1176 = 1.49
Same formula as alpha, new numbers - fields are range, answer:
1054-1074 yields 1.53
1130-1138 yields 1.71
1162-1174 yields 1.56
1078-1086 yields 1.22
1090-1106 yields 0.843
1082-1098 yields 0.916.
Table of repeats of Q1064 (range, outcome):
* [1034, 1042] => 1.725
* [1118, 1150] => 1.719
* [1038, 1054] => 1.898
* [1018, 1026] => 1.463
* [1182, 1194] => 1.585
